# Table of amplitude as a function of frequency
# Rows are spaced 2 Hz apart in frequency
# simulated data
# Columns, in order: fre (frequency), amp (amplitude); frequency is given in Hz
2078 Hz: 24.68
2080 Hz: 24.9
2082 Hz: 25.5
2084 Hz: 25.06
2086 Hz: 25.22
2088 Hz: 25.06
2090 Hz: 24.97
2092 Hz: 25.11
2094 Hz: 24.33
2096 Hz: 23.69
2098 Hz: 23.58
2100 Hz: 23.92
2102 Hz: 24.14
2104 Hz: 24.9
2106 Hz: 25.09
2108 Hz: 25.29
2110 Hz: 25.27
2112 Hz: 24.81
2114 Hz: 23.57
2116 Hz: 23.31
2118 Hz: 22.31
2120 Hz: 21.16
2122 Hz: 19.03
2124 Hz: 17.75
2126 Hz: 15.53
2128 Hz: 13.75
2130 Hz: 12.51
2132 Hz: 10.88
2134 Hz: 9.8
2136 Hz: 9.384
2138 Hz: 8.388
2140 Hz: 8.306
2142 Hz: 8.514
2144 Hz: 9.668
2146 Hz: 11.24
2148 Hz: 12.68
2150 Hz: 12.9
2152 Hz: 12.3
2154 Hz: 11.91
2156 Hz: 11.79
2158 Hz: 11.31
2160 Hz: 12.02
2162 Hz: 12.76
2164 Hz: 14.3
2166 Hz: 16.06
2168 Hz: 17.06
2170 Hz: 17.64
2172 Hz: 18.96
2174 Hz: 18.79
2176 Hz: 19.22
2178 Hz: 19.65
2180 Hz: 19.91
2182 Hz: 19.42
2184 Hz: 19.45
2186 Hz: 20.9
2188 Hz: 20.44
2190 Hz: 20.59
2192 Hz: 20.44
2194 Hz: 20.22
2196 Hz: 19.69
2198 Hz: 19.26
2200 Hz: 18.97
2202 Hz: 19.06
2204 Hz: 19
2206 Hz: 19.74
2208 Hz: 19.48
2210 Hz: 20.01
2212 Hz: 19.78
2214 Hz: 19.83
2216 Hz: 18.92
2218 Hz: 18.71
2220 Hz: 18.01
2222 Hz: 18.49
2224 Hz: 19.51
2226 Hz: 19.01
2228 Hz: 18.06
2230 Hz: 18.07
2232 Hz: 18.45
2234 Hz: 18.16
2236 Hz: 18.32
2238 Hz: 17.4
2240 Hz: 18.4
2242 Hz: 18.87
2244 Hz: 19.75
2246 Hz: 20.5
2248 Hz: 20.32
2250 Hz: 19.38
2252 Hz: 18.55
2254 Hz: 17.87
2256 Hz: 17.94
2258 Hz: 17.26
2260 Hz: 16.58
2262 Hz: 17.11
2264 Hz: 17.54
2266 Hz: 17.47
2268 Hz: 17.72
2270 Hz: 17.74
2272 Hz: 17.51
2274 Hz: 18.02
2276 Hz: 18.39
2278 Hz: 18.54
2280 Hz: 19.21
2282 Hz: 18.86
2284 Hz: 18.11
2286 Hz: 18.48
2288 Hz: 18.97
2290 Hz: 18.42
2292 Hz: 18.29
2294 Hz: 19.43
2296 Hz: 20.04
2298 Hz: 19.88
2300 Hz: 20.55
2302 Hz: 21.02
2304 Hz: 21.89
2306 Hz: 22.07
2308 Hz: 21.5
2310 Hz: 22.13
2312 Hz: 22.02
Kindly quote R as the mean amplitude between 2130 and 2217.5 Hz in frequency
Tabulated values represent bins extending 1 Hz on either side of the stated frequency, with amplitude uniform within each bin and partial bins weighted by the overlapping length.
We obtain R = 16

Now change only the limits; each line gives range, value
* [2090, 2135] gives 21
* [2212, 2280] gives 18.4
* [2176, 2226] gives 19.5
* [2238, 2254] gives 19.2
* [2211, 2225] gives 19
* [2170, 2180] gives 19.1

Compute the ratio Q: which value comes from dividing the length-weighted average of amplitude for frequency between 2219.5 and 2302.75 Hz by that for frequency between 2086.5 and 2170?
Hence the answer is 1.07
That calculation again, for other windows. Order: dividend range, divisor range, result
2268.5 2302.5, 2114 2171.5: 1.35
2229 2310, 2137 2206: 1.18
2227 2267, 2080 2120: 0.75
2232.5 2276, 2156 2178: 1.15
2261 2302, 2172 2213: 0.94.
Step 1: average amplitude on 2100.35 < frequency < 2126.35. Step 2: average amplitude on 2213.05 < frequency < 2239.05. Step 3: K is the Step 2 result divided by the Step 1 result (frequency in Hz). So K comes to 0.82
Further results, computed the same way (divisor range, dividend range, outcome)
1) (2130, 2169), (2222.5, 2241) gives 1.58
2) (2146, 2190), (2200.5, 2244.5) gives 1.17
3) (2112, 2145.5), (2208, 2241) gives 1.26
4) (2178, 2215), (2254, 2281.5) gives 0.90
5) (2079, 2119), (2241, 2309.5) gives 0.77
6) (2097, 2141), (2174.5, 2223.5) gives 1.04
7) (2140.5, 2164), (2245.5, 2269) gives 1.56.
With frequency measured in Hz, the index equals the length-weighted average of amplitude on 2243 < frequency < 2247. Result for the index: 20.1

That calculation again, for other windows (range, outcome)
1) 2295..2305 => 20.7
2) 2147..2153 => 12.6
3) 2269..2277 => 17.9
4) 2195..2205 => 19.2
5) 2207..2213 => 19.8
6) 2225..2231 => 18.4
